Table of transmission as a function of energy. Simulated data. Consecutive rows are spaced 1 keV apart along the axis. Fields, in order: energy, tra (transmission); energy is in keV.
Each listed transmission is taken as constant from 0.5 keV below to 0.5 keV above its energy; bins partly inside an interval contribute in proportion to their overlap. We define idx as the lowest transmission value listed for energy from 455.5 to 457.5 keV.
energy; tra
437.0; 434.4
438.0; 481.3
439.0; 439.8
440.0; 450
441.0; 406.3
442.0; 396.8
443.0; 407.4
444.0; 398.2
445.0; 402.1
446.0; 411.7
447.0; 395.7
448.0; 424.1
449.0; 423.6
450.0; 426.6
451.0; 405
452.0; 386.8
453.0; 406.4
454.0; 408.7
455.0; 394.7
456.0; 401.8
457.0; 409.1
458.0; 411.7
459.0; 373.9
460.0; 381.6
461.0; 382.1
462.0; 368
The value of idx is 401.8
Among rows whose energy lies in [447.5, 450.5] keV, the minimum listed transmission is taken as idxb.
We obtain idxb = 423.6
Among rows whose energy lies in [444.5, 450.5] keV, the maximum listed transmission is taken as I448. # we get 426.6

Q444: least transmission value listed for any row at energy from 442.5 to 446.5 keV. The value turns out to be 398.2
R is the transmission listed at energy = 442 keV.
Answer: 396.8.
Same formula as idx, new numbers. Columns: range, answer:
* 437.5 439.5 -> 439.8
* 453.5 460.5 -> 373.9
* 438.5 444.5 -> 396.8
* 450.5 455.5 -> 386.8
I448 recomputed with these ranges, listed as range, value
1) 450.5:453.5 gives 406.4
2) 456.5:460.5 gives 411.7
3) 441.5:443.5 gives 407.4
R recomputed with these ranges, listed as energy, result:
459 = 373.9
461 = 382.1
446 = 411.7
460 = 381.6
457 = 409.1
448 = 424.1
